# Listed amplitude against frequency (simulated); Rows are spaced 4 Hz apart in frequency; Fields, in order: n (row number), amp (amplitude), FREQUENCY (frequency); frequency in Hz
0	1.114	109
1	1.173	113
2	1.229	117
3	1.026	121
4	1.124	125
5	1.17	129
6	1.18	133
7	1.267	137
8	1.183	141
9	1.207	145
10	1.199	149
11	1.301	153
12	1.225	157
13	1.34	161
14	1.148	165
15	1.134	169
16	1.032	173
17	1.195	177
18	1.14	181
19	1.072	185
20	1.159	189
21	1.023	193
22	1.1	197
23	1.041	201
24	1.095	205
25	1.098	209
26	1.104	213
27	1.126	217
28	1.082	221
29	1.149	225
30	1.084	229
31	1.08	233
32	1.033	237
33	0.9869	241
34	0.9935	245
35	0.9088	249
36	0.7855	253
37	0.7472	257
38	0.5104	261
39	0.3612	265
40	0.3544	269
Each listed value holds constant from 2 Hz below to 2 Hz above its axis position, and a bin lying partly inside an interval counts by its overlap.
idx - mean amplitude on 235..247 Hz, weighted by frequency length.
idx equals 1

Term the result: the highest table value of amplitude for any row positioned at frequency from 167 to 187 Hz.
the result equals 1.195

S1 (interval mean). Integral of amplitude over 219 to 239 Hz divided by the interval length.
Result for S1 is 1.09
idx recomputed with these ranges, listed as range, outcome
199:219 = 1.09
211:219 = 1.11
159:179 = 1.17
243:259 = 0.859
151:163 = 1.29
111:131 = 1.14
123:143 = 1.18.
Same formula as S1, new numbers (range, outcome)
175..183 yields 1.17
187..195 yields 1.09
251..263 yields 0.681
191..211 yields 1.07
